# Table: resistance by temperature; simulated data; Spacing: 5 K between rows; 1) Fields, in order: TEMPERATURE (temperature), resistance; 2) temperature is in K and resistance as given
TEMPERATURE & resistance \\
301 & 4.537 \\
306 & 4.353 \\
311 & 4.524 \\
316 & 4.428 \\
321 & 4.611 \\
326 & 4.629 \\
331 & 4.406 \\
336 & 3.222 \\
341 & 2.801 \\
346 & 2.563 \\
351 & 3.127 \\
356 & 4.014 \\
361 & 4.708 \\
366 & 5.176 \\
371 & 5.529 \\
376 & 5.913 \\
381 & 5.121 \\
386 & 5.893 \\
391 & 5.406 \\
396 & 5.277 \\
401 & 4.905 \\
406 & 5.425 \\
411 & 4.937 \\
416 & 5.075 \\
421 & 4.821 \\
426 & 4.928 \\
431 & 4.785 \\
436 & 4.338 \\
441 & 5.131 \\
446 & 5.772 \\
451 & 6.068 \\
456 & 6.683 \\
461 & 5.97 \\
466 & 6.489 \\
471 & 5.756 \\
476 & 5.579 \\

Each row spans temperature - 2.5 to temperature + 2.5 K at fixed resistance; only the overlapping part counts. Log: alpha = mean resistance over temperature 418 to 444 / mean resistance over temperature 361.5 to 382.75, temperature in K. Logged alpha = 0.90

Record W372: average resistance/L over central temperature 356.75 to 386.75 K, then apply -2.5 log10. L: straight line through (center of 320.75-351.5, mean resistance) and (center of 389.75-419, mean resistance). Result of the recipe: -0.20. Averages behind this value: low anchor 3.58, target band 5.28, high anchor 5.15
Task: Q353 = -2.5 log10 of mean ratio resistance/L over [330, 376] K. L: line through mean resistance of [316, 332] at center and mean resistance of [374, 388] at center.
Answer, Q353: 0.26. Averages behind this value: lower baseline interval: 4.54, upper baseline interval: 5.62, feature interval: 4.04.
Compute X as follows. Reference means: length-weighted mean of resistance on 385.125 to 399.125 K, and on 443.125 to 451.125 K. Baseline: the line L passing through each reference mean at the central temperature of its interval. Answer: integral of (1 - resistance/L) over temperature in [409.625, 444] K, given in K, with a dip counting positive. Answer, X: 4.98 K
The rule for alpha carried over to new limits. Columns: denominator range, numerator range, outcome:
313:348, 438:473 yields 1.55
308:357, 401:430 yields 1.31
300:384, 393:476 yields 1.25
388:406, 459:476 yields 1.14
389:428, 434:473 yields 1.14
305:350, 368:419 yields 1.37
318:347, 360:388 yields 1.43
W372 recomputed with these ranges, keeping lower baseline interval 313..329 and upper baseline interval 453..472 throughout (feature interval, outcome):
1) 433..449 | 0.177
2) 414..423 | 0.158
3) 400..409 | 0.073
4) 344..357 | 0.476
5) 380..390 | -0.045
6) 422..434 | 0.206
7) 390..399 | 0.026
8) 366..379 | -0.085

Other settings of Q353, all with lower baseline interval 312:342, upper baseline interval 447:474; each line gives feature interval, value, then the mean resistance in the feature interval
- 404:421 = 0.068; 5.09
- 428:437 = 0.233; 4.62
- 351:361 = 0.151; 3.97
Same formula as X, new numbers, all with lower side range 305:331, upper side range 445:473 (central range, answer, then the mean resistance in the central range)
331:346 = 4.96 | 3.17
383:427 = 2.52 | 5.19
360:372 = -0.17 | 5.14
